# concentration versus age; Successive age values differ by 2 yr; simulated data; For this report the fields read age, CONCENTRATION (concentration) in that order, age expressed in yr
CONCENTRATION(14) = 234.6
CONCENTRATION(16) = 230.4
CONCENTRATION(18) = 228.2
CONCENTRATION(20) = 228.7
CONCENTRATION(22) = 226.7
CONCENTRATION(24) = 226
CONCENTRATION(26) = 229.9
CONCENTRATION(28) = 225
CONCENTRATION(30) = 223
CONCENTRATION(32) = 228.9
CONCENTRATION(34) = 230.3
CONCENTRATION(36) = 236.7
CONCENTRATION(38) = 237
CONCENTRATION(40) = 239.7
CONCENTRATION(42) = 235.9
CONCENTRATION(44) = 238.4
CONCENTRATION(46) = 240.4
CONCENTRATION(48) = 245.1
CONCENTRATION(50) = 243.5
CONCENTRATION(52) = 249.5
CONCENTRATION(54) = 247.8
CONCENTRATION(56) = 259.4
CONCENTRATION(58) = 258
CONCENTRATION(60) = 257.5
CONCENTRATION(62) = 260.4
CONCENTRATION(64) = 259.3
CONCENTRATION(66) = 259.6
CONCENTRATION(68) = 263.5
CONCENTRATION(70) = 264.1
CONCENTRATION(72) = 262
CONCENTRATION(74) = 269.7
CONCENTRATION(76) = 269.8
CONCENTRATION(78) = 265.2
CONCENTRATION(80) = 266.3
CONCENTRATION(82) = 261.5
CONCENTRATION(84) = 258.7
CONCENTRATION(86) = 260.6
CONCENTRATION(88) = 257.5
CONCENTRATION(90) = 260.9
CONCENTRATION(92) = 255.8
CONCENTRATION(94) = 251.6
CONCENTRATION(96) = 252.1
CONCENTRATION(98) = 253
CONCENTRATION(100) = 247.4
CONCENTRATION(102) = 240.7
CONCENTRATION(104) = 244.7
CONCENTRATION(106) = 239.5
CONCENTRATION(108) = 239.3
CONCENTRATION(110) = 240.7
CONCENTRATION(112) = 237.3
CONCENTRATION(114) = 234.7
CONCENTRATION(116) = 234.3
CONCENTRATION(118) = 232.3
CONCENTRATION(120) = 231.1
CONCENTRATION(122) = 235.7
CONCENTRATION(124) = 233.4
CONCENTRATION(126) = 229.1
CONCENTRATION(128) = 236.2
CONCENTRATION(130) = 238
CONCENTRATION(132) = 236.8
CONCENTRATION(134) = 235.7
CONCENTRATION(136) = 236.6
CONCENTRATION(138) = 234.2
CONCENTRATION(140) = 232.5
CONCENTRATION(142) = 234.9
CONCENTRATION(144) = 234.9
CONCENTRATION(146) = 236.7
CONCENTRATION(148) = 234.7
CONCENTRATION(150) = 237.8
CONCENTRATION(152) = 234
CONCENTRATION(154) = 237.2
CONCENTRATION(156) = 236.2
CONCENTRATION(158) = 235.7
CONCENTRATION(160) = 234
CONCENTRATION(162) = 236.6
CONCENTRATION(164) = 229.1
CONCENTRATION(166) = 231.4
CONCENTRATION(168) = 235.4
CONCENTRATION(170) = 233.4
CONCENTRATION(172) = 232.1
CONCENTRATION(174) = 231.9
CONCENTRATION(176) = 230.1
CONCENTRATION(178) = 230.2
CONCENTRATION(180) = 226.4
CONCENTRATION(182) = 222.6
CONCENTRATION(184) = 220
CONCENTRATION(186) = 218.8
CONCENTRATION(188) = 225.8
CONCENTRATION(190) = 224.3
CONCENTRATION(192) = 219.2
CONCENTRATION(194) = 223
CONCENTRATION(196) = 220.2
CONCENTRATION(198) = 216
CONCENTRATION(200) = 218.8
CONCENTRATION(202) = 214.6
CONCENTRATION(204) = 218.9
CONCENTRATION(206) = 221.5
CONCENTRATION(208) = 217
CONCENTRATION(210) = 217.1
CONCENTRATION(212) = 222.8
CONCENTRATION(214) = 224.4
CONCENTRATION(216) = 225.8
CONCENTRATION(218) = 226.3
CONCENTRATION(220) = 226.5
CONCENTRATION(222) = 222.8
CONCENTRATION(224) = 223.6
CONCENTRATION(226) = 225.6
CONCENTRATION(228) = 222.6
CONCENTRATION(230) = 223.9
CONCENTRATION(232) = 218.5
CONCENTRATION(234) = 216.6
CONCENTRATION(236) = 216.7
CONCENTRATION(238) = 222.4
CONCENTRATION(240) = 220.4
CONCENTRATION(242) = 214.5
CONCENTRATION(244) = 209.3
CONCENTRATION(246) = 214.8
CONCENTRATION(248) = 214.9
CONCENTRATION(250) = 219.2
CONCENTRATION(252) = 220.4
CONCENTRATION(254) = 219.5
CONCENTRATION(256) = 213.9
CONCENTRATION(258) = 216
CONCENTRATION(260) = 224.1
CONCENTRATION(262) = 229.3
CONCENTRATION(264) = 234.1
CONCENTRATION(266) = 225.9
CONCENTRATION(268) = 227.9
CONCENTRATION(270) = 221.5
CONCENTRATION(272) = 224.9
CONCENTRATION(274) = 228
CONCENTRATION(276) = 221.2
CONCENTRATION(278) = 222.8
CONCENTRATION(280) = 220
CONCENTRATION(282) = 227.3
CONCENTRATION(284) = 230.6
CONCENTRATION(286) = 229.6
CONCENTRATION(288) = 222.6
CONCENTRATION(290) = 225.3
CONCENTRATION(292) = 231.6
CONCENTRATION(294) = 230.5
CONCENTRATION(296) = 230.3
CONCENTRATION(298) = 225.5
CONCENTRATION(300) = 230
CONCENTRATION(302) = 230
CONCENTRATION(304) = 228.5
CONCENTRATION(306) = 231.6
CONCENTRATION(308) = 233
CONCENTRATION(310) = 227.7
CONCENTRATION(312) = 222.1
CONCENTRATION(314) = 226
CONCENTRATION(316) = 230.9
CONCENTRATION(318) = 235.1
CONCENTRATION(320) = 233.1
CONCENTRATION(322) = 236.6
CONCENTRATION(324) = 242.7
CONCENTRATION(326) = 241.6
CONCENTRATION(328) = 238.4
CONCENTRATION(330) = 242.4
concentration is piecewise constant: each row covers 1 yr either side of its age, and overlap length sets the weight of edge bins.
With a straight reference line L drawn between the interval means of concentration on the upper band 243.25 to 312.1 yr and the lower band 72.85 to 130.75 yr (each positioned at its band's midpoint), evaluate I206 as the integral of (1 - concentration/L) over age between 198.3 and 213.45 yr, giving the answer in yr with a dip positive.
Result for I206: 1.0 yr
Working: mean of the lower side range 248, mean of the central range 219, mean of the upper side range 225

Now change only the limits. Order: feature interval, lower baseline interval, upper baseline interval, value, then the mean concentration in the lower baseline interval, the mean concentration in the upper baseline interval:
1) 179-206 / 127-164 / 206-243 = 0.77 yr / 236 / 222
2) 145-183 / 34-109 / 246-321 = 1.26 yr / 252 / 226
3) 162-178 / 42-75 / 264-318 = 0.62 yr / 254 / 227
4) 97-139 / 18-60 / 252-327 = -0.54 yr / 238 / 228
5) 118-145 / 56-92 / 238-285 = 1.63 yr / 262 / 222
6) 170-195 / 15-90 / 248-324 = 1.08 yr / 247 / 227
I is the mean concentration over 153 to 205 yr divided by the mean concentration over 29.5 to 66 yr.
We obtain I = 0.93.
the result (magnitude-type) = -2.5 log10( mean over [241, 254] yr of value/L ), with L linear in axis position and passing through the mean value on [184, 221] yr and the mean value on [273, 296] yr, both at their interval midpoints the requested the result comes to 0.04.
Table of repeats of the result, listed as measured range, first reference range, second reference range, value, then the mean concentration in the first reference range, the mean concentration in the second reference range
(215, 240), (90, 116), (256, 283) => 0.03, 245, 224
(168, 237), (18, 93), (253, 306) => 0.05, 248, 226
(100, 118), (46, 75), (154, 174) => 0.03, 257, 234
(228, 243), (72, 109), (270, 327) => 0.08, 255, 229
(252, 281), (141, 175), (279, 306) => 0.03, 234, 228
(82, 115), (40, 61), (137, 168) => -0.03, 247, 235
